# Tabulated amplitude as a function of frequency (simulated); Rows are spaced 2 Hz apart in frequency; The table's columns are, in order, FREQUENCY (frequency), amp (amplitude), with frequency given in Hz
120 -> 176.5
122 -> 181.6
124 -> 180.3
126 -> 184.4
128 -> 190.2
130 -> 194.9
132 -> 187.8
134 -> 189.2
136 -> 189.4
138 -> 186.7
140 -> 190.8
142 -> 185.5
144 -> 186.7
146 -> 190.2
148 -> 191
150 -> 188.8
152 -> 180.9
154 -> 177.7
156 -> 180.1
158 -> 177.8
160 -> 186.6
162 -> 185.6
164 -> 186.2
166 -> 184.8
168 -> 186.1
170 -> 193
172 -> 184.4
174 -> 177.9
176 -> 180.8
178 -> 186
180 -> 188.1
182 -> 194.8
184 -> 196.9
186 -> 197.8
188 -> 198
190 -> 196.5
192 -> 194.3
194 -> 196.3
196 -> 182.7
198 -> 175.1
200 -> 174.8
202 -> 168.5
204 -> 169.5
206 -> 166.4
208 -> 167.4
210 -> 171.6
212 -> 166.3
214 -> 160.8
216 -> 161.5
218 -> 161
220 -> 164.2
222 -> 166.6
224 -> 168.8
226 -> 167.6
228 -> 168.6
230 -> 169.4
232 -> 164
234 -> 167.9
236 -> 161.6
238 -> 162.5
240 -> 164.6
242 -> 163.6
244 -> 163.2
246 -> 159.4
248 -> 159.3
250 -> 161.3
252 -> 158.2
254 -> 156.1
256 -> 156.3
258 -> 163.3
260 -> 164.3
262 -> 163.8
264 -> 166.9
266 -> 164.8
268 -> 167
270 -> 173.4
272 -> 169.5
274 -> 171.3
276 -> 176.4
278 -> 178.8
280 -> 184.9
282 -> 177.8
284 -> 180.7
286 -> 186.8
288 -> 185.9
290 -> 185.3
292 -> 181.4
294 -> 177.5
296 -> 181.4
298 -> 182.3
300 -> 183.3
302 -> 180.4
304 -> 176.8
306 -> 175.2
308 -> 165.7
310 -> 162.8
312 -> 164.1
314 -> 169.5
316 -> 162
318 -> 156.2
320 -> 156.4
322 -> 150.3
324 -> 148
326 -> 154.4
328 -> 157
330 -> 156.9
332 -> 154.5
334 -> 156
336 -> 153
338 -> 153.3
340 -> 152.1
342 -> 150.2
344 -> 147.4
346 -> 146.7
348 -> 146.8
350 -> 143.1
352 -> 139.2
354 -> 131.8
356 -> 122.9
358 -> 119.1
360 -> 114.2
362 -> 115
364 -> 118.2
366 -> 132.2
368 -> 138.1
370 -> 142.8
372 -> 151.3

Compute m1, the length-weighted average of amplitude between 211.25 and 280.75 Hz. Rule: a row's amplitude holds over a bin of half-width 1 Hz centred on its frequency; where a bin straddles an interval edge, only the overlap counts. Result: 166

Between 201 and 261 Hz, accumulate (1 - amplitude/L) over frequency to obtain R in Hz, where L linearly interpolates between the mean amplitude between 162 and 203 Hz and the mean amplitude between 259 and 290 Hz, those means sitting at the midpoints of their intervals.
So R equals 5.44 Hz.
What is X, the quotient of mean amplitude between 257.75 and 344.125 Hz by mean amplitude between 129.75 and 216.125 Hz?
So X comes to 0.9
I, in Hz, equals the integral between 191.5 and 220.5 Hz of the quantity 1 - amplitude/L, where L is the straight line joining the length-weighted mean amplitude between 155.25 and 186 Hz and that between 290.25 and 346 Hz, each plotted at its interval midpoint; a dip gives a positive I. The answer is 1.5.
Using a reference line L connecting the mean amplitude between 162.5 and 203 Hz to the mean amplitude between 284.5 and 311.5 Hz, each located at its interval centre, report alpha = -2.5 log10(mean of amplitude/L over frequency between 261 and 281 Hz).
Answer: 0.05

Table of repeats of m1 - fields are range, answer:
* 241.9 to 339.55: 167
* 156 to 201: 187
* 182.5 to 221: 178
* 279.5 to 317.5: 177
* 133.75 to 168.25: 186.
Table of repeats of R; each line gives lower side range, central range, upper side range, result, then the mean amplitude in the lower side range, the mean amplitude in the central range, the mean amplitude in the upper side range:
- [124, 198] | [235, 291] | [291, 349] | 0.76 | 188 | 169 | 162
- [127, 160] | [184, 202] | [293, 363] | -1.07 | 187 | 189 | 154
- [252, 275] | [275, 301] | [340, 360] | -4.06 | 165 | 182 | 138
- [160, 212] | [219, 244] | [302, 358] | 1.24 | 184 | 166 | 154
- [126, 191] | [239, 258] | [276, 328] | 1.88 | 188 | 160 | 172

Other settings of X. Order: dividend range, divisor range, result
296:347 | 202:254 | 0.98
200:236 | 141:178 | 0.90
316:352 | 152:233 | 0.85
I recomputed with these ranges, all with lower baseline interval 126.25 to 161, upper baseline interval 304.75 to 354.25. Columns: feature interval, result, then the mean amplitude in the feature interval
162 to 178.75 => -0.26 Hz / 185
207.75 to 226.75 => 0.92 Hz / 165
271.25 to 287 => -1.46 Hz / 178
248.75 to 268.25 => 0.56 Hz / 162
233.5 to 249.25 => 0.67 Hz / 163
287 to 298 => -1.46 Hz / 182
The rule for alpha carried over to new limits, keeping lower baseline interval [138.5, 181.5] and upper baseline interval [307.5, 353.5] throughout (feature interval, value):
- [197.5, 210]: 0.044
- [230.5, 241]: 0.045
